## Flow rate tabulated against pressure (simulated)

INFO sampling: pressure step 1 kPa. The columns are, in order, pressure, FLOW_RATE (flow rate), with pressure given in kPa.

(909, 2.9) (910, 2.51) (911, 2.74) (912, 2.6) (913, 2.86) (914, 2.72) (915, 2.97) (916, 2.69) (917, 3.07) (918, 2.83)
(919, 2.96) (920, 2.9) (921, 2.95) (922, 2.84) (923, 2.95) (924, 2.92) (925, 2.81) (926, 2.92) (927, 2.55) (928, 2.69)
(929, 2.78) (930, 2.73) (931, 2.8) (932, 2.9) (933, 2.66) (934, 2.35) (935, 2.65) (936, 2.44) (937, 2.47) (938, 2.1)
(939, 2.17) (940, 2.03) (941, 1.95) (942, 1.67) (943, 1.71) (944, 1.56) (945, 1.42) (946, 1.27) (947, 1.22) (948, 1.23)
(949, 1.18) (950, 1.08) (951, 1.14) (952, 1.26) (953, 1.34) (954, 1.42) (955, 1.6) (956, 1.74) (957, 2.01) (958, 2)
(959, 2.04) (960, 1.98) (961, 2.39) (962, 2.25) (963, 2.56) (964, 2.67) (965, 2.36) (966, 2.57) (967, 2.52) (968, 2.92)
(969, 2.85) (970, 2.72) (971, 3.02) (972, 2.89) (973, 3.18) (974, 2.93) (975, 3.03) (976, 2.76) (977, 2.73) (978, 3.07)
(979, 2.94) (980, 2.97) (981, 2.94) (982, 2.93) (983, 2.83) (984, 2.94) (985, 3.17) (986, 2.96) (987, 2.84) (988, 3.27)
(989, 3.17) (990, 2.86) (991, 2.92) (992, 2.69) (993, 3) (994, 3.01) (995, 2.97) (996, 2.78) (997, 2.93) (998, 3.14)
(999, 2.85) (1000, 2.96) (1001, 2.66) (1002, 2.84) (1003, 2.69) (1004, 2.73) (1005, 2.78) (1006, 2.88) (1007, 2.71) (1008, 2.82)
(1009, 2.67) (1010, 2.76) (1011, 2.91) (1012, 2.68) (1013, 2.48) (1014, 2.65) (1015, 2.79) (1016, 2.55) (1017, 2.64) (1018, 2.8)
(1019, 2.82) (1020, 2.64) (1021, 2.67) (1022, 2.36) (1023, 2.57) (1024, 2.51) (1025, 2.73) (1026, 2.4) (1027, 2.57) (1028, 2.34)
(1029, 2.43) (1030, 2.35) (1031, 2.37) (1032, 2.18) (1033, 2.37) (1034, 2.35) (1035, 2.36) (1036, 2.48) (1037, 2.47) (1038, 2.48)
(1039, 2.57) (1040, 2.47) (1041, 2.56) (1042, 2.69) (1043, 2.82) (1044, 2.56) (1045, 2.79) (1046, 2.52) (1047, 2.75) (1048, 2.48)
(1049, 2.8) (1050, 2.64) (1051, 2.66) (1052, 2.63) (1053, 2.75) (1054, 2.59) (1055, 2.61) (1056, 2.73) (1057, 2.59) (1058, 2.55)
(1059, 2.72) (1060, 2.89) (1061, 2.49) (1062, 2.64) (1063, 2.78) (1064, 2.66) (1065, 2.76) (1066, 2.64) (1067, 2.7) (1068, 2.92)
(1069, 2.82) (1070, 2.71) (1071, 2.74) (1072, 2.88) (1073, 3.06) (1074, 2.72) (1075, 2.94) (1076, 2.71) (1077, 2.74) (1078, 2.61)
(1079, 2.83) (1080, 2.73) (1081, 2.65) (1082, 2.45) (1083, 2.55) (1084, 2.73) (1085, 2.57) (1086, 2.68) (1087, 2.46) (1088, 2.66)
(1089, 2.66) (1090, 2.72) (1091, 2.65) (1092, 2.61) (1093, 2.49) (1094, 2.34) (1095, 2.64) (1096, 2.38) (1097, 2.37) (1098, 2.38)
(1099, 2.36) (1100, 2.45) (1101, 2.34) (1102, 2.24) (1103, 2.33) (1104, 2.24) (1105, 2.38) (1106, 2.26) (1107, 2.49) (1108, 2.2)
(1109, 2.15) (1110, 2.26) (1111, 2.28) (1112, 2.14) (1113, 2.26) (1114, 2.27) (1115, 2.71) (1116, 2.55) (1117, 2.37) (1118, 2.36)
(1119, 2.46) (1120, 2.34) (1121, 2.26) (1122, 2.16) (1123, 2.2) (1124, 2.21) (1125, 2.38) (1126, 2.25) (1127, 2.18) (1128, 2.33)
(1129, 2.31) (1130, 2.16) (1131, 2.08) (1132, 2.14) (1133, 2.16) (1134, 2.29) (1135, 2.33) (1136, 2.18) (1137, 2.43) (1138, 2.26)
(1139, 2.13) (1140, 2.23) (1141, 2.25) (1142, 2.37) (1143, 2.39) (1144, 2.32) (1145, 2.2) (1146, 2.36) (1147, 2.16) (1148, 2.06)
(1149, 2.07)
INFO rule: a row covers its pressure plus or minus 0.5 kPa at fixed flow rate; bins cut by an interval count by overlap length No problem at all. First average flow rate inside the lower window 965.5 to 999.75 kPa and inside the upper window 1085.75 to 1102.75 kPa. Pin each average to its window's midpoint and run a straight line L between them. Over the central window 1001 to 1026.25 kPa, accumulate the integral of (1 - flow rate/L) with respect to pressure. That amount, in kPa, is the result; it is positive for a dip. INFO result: 1.0 kPa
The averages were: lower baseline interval 2.92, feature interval 2.69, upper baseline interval 2.49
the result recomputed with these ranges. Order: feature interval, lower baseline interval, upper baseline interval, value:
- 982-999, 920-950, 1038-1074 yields -3.5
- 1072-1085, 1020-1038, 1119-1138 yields -2.1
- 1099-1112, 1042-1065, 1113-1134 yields 0.5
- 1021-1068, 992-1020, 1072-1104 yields 2.0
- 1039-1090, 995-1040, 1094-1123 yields -4.2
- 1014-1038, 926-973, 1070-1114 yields -1.7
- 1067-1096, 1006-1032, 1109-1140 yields -3.3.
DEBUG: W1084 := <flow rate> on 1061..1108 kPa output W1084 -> 2.6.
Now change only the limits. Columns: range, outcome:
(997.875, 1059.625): 2.63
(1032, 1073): 2.64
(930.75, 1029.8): 2.49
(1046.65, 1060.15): 2.66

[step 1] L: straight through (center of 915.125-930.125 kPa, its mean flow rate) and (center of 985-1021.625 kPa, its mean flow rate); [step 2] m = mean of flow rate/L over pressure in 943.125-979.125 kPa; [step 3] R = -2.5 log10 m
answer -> 0.300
